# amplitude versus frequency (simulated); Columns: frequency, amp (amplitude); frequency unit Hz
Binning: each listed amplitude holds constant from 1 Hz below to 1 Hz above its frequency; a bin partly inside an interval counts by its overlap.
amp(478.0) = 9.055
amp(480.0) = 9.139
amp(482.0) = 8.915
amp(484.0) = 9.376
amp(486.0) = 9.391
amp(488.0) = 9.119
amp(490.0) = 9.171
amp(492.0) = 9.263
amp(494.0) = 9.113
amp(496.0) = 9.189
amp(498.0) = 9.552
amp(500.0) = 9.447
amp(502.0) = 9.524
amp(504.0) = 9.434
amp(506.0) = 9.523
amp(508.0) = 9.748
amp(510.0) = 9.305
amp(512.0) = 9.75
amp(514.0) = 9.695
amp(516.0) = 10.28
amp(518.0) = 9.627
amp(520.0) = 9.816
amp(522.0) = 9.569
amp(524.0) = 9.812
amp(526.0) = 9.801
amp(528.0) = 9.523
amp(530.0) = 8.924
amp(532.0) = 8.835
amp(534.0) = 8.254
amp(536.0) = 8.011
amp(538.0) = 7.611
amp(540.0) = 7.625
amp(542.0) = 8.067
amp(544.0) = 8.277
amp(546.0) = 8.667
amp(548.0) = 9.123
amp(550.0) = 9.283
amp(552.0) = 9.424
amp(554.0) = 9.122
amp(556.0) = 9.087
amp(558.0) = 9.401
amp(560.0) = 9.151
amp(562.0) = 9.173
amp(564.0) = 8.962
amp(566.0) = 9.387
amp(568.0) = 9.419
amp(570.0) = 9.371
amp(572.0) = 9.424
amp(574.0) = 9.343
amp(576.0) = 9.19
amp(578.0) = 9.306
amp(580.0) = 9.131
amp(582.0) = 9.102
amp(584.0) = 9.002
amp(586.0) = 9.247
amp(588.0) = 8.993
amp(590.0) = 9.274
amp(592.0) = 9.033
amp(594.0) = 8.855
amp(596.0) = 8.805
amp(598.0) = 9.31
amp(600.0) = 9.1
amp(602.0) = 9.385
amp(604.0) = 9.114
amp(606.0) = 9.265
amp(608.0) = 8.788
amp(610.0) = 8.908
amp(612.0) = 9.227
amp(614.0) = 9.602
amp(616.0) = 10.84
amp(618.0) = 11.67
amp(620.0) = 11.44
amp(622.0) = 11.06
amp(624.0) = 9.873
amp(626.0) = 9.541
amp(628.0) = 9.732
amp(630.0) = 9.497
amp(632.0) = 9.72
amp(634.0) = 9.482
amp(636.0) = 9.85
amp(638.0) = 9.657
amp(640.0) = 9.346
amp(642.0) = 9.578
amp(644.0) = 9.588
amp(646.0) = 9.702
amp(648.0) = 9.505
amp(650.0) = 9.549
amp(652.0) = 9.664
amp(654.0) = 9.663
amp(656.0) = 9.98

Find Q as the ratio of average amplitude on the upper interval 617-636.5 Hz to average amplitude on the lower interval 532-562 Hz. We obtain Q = 1.18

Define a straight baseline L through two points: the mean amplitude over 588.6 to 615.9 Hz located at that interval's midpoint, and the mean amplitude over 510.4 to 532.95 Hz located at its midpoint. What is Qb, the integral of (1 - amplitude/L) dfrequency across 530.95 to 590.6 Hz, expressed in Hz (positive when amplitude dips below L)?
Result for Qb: 2.9 Hz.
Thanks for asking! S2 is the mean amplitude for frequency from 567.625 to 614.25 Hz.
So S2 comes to 9.16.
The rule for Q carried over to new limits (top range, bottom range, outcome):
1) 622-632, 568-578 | 1.05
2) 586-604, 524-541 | 1.05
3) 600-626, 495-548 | 1.08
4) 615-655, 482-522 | 1.05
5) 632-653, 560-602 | 1.05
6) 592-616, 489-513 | 0.98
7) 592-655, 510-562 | 1.06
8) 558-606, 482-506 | 0.99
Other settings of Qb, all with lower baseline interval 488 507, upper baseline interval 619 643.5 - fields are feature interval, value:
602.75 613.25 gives 0.77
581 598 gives 1.16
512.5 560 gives 2.27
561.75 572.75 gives 0.38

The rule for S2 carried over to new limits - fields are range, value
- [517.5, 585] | 9.05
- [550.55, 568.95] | 9.24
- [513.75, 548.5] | 8.96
